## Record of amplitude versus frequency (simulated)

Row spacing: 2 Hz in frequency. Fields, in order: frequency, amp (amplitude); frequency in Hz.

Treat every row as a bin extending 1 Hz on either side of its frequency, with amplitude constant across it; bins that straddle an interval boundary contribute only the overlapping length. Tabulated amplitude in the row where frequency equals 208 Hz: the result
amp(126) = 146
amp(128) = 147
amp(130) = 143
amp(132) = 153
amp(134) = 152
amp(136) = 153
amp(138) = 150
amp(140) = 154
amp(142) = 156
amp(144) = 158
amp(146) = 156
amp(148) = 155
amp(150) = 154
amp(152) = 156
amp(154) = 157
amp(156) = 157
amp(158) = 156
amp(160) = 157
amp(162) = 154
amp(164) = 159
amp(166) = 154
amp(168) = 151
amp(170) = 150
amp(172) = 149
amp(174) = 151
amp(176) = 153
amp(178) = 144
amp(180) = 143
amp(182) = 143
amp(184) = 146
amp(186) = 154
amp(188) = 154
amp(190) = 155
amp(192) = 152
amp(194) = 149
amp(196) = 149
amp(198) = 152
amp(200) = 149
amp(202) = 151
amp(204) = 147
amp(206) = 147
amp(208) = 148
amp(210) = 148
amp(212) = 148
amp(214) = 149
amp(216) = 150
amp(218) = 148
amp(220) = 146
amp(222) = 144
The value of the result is 148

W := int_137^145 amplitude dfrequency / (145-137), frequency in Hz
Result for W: 154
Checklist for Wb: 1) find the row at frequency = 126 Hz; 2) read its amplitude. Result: 146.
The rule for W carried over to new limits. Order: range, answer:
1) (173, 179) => 149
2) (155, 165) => 157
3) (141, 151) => 156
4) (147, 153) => 155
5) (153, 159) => 157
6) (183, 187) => 150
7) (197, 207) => 149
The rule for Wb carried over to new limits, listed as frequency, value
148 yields 155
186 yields 154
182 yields 143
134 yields 152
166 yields 154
